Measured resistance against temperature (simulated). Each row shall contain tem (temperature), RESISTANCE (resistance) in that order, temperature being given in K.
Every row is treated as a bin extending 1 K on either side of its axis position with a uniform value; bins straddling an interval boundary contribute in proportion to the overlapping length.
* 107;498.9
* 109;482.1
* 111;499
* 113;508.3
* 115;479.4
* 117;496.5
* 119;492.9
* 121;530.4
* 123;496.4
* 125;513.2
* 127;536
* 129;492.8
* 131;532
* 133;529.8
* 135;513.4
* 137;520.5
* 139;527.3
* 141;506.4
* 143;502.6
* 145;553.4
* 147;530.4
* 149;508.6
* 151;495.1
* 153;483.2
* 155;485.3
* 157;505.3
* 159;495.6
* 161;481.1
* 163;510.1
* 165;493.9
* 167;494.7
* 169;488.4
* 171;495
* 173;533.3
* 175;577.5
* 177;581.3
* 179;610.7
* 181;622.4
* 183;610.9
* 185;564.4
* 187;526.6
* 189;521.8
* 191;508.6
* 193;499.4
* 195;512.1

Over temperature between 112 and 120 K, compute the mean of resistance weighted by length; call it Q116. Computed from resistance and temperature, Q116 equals 494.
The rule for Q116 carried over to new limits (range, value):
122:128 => 515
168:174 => 506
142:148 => 529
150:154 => 489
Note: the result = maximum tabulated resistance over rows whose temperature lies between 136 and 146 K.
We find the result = 553.4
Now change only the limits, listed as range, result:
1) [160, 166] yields 510.1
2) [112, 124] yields 530.4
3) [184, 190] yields 564.4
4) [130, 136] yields 532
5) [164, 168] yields 494.7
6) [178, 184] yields 622.4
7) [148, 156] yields 508.6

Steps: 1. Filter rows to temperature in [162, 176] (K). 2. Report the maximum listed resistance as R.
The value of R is 577.5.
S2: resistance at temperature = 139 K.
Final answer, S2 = 527.3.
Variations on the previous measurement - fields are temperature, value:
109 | 482.1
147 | 530.4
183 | 610.9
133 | 529.8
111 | 499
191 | 508.6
